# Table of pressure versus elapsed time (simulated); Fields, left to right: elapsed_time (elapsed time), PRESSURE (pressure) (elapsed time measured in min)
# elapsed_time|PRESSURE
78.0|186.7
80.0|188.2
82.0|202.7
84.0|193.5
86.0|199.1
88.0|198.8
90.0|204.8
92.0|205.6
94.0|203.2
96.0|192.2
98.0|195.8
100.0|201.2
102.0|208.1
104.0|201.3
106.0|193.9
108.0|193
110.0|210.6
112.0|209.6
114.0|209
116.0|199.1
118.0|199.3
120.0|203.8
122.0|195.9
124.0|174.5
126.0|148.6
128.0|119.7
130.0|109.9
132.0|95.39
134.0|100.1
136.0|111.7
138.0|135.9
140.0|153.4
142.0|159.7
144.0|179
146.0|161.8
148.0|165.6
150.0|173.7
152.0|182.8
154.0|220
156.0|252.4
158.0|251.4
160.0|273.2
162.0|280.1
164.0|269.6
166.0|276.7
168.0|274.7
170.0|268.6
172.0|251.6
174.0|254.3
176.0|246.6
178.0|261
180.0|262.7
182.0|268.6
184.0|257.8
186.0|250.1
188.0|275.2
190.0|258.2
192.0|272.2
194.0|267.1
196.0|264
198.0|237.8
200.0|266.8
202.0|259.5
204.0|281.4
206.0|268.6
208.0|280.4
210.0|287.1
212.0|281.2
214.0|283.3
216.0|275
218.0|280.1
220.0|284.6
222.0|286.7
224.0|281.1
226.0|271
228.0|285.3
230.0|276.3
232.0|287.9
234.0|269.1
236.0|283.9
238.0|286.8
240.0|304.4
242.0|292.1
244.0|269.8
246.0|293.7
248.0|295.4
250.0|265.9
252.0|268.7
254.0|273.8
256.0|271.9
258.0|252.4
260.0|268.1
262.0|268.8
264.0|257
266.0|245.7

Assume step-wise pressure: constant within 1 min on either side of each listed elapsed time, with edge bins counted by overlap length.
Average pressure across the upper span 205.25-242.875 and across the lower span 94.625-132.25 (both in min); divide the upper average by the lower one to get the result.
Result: 1.5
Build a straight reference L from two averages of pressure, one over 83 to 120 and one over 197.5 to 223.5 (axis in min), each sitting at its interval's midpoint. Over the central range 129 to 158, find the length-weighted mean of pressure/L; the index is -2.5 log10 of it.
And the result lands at 0.397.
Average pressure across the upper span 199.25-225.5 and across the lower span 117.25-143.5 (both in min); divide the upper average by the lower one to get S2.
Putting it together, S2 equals 1.9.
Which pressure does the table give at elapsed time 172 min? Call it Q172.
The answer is 251.6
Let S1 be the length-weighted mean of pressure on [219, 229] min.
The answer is 282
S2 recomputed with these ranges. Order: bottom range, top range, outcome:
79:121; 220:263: 1.39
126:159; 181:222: 1.69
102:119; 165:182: 1.30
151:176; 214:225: 1.11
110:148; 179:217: 1.67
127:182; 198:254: 1.37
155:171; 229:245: 1.06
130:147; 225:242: 2.09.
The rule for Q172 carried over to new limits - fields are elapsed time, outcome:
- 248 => 295.4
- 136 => 111.7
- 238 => 286.8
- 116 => 199.1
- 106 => 193.9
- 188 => 275.2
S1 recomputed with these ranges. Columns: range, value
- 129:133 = 103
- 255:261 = 264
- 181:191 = 262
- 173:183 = 259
